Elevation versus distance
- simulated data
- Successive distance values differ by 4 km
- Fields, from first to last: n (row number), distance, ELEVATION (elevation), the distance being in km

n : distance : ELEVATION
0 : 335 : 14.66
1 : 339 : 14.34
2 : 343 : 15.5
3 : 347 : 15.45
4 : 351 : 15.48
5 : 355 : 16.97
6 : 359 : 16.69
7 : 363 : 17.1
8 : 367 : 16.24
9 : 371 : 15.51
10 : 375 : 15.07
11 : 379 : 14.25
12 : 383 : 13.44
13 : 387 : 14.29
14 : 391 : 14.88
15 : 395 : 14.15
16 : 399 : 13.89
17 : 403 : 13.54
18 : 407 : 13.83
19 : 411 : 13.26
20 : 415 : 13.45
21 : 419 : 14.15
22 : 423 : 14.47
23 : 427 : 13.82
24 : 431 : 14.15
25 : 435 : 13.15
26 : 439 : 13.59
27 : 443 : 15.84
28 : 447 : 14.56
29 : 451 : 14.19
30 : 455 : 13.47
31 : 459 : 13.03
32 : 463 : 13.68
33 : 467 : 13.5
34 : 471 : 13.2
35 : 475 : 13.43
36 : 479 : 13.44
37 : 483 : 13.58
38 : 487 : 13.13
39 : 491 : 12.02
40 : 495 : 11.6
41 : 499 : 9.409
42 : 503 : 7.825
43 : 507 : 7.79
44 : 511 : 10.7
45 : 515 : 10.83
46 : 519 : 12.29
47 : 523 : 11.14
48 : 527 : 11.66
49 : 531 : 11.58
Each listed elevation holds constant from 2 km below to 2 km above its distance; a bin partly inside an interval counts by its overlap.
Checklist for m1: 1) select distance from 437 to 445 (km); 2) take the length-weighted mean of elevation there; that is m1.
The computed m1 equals 14.7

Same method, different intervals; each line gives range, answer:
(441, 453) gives 14.9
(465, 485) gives 13.4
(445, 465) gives 13.8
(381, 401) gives 14.1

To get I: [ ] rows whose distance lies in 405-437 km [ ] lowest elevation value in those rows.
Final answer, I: 13.15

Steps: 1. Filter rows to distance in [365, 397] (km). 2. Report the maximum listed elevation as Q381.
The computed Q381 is 16.24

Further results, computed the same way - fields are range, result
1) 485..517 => 13.13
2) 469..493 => 13.58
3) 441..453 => 15.84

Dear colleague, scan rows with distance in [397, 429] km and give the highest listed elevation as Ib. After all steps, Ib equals 14.47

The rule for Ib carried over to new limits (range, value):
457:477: 13.68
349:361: 16.97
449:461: 14.19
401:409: 13.83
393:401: 14.15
